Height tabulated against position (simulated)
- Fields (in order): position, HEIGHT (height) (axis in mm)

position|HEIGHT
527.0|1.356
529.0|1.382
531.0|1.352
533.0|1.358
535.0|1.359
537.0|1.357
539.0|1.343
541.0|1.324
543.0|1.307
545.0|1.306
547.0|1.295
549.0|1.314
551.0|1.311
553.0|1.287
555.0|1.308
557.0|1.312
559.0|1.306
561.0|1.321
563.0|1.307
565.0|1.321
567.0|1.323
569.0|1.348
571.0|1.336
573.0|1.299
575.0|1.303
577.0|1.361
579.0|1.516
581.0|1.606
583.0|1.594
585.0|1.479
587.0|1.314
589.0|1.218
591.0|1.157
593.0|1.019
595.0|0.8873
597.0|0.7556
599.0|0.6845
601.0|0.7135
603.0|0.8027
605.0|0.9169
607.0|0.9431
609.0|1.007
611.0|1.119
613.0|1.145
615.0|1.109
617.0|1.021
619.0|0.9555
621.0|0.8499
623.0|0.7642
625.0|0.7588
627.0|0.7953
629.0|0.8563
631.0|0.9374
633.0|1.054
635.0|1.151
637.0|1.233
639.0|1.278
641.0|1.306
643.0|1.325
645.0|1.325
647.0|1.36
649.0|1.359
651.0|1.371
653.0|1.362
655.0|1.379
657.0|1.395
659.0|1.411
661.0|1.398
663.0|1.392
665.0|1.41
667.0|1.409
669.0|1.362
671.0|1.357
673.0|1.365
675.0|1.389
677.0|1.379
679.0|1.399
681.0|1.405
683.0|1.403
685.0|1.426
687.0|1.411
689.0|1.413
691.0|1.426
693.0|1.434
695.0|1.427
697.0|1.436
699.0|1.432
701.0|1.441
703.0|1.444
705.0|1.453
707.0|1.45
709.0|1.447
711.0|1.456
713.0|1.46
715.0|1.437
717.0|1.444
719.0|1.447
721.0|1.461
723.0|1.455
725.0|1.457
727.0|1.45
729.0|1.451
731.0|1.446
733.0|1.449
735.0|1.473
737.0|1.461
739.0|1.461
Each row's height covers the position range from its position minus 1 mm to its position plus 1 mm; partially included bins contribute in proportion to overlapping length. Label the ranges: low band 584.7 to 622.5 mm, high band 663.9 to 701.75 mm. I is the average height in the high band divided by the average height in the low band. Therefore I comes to 1.42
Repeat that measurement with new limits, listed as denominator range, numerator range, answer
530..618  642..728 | 1.15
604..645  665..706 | 1.36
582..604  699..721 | 1.37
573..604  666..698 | 1.20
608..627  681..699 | 1.48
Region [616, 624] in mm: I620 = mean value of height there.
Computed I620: 0.898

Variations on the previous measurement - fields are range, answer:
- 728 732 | 1.45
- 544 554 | 1.3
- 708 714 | 1.45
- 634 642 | 1.24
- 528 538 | 1.36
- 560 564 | 1.31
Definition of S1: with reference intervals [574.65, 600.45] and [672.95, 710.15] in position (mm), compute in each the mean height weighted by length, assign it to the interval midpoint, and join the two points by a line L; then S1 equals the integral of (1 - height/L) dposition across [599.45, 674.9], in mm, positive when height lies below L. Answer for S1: 9.4 mm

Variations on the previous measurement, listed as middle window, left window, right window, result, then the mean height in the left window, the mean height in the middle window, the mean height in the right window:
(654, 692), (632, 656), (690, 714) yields -0.8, 1.29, 1.4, 1.44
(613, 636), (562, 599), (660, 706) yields 6.7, 1.27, 0.941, 1.41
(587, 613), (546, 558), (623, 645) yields 4.6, 1.3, 0.958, 1.07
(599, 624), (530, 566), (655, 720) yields 7.9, 1.32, 0.935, 1.42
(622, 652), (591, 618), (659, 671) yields 1.7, 0.941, 1.12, 1.39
